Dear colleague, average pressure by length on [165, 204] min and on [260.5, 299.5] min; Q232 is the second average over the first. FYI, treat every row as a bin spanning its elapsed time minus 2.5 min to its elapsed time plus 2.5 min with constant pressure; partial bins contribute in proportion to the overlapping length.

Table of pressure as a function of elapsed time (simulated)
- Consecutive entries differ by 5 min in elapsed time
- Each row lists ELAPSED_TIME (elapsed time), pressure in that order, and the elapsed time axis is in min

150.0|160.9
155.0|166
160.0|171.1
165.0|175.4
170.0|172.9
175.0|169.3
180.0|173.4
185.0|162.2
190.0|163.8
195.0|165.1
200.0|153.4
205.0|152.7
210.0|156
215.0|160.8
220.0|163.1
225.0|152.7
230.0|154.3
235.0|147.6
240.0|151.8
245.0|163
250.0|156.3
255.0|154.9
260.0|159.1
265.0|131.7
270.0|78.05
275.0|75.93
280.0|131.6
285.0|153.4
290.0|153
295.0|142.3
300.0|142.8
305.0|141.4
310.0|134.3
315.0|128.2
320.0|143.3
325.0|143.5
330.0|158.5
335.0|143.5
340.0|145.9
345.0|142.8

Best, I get 0.76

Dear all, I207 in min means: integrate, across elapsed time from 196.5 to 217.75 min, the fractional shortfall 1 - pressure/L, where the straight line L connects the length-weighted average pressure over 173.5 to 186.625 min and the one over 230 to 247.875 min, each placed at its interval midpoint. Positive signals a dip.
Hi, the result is 0.8 min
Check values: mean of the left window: 169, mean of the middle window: 156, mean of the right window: 154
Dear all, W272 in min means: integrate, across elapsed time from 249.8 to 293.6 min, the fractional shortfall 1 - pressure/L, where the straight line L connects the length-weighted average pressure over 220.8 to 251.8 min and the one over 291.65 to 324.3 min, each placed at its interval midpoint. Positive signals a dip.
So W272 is 4.6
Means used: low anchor 155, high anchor 139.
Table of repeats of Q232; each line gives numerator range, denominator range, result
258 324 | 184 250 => 0.84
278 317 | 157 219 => 0.86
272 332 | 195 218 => 0.87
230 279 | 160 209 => 0.82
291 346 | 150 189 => 0.84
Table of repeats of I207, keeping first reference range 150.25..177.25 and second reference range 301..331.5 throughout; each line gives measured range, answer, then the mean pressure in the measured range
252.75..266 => 0.13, 150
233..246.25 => 0.18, 154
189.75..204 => 0.38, 159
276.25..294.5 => 0.75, 141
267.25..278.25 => 4.96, 82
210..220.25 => 0.00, 160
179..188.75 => -0.01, 166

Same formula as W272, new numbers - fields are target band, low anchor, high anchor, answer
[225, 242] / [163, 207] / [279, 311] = 0.5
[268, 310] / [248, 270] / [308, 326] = 3.3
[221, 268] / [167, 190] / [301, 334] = 1.2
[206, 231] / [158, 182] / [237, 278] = -1.0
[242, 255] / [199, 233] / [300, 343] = -0.6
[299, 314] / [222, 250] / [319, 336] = 1.1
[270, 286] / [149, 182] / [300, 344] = 4.2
